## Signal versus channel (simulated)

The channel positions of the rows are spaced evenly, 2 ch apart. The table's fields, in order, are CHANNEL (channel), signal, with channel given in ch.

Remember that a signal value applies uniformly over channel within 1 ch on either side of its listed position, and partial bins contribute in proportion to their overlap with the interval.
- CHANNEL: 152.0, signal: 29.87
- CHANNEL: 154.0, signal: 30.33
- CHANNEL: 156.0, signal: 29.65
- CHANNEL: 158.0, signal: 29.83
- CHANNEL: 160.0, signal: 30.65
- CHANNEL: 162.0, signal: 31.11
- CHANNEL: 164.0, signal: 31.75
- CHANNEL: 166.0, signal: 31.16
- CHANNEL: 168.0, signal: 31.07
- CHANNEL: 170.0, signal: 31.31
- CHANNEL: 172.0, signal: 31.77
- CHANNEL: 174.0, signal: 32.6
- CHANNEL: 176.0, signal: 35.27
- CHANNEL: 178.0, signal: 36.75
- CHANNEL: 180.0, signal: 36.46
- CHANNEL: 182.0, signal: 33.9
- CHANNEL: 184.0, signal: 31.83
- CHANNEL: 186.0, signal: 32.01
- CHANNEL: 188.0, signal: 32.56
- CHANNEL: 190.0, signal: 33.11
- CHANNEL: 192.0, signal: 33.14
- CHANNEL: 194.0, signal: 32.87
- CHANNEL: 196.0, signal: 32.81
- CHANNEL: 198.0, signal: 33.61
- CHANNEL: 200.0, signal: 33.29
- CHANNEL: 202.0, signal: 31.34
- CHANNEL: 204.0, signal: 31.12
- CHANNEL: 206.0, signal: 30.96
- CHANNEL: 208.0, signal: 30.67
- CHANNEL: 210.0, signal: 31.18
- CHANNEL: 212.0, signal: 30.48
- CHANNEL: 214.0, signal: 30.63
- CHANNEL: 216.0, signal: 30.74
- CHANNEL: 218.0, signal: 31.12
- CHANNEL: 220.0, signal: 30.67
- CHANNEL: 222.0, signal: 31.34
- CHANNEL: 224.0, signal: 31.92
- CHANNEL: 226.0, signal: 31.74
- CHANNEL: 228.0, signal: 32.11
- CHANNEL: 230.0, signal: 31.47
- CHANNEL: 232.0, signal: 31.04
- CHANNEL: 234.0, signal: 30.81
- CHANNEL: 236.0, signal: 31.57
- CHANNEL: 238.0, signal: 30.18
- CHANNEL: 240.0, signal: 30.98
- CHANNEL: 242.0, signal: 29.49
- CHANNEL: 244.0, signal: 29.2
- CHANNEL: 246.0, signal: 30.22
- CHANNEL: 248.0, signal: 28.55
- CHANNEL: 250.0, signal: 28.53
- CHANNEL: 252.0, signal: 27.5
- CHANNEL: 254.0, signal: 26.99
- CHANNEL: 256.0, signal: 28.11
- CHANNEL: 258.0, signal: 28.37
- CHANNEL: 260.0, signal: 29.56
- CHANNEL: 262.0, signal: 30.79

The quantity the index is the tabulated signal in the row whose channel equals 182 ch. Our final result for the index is 33.9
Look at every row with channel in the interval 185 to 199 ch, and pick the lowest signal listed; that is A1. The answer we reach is 32.01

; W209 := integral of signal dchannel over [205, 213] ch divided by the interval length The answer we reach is 30.8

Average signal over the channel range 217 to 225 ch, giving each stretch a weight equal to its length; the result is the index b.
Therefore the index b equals 31.3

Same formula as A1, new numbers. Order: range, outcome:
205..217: 30.48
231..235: 30.81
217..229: 30.67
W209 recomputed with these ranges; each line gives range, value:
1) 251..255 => 27.2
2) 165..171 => 31.2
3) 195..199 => 33.2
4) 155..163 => 30.3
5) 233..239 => 30.9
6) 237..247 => 30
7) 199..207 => 31.7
